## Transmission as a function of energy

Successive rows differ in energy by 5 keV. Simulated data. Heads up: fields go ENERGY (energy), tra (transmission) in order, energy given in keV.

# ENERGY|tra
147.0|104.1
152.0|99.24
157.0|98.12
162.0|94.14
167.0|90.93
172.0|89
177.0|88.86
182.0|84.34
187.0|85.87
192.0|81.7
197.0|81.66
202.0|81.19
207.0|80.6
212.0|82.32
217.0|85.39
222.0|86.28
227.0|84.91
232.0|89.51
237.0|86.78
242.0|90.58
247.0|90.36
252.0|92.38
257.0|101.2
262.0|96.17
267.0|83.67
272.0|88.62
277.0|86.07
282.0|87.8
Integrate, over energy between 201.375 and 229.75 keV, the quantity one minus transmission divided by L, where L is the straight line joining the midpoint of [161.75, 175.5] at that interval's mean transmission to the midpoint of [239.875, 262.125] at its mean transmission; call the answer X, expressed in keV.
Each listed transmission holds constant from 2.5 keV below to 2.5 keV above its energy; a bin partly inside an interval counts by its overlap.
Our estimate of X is 2.7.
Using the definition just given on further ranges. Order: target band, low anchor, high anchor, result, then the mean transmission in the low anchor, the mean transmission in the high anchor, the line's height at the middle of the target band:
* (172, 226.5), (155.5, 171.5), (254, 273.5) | 5.31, 93.5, 92.6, 93.2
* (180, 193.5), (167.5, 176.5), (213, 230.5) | 0.63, 89.4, 85.5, 88.2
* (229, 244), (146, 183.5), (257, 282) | 0.36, 93.4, 89.8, 90.9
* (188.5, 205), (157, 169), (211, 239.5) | 1.44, 93.8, 86.1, 89.6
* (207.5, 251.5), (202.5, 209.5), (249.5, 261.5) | 0.65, 80.8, 96.7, 88.3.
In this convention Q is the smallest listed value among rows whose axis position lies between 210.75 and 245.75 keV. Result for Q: 82.32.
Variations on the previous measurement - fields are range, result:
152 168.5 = 90.93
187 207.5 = 80.6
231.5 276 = 83.67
